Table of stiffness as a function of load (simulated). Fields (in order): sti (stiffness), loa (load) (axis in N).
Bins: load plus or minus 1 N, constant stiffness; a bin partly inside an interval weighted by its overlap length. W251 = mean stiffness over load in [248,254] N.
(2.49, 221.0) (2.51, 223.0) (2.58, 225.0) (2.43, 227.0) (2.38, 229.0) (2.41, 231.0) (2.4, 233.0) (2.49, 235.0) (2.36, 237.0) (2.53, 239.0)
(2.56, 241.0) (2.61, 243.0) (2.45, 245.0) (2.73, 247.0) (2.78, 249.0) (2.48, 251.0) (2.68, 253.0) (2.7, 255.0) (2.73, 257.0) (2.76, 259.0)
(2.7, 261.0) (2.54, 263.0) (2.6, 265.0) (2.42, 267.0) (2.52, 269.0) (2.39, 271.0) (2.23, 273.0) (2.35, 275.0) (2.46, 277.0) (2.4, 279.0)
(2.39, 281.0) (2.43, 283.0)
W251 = 2.65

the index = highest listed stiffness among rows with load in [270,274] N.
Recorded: 2.39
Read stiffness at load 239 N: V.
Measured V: 2.53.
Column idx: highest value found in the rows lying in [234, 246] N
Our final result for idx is 2.61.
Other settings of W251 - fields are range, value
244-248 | 2.59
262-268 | 2.52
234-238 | 2.42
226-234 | 2.4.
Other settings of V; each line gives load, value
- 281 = 2.39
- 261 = 2.7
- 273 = 2.23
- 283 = 2.43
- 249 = 2.78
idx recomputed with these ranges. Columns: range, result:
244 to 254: 2.78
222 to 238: 2.58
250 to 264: 2.76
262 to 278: 2.6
